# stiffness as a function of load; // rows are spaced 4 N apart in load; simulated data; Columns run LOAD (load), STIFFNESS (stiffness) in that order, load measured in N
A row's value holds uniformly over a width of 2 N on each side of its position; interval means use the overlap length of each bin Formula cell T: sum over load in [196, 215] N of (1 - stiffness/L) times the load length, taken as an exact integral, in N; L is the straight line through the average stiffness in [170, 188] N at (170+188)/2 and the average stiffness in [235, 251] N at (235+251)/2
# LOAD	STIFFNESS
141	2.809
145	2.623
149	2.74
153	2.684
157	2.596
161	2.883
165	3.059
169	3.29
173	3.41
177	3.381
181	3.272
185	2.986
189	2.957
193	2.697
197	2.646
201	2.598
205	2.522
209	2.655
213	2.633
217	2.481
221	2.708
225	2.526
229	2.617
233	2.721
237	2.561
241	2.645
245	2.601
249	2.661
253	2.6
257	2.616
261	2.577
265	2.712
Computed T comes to 2.4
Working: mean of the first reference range 3.25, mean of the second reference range 2.62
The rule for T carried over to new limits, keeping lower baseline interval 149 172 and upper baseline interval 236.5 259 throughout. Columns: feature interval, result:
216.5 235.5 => 0.5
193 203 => 0.5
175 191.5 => -1.7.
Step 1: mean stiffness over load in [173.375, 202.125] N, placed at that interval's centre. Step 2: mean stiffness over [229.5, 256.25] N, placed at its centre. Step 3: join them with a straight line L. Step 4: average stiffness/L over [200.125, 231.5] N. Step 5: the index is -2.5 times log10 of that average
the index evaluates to 0.08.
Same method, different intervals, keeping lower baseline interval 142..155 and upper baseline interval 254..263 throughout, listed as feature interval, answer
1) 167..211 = -0.11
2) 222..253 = 0.00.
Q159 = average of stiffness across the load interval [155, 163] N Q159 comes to 2.74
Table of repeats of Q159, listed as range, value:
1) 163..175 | 3.25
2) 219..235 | 2.64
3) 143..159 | 2.66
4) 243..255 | 2.62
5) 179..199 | 2.91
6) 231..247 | 2.63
